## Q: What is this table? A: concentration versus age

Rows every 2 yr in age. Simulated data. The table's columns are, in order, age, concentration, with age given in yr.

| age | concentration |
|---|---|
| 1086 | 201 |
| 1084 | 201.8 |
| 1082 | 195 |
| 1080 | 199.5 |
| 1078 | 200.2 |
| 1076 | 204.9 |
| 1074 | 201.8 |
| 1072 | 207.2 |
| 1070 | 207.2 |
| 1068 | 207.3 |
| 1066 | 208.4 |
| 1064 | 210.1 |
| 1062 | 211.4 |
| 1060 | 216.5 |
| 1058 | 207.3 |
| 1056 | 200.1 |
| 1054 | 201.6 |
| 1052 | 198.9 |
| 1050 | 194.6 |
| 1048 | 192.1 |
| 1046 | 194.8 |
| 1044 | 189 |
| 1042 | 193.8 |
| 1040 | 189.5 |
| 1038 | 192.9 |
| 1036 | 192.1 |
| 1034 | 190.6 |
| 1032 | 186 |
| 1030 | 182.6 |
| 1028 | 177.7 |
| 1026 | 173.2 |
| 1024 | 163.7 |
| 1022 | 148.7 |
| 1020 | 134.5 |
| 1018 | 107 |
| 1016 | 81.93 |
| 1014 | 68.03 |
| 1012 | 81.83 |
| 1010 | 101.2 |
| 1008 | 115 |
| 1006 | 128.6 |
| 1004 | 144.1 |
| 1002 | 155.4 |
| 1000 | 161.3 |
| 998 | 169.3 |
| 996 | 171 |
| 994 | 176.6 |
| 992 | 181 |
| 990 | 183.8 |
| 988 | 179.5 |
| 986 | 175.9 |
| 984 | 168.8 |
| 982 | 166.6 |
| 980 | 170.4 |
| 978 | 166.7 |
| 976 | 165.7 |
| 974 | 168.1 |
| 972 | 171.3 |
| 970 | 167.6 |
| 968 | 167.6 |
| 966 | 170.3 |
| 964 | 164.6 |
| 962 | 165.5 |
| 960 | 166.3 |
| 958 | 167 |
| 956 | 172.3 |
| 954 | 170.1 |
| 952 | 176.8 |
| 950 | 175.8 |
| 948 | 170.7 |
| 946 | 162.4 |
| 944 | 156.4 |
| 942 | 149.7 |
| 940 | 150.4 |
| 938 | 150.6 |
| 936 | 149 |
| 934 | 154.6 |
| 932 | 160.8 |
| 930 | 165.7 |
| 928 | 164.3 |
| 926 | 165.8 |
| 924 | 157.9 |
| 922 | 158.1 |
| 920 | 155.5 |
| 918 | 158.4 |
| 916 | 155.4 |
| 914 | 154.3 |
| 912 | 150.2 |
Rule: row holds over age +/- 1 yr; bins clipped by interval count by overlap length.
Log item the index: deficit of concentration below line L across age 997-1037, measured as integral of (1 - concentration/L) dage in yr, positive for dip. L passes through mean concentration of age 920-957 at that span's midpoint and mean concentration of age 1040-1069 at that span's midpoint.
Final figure 9.7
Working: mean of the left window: 162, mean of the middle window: 143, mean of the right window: 201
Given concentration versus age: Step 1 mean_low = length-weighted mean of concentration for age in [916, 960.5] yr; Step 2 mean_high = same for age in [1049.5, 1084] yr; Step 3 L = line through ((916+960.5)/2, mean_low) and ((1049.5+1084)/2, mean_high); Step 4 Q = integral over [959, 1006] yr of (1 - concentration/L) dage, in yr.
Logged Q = 2.24 yr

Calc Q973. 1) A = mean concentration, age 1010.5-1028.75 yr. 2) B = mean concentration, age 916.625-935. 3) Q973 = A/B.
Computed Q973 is 0.78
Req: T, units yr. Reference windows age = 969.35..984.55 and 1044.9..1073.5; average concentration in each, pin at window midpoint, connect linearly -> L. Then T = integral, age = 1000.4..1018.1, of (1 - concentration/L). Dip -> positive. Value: 6.9 yr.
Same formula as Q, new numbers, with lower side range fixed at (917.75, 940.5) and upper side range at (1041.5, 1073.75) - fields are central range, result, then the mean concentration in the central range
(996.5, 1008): 2.1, 149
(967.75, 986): 0.6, 169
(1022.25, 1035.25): 1.0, 177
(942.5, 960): -0.3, 168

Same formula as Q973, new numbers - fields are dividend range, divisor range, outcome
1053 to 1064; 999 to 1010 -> 1.51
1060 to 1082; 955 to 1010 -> 1.25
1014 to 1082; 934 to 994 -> 1.11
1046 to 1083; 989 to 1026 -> 1.47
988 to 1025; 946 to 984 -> 0.82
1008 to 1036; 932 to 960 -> 0.86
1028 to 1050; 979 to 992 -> 1.09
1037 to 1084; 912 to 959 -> 1.25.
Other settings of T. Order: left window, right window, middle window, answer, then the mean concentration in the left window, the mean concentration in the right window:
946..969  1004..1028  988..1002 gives -3.4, 169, 122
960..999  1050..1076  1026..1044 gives 0.6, 171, 206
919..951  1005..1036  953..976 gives -2.5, 159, 138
